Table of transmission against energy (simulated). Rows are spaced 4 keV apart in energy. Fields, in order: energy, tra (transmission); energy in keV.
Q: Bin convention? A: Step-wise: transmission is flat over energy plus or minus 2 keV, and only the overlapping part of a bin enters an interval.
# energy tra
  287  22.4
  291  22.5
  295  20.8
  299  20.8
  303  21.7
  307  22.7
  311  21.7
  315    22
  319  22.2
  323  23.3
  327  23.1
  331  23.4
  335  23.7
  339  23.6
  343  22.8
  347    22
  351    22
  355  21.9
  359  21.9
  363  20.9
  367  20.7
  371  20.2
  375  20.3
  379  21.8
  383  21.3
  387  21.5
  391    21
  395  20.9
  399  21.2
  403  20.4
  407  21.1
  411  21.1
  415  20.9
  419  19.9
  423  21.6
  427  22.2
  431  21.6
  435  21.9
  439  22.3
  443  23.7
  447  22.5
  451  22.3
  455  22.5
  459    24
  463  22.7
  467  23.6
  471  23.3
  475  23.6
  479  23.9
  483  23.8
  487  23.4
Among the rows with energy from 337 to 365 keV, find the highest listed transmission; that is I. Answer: 23.6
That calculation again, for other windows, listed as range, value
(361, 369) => 20.9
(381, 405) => 21.5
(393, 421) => 21.2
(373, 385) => 21.8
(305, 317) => 22.7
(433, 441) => 22.3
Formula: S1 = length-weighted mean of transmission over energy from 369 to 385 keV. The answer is 20.9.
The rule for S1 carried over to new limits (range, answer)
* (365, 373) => 20.4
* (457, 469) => 23.4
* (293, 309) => 21.5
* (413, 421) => 20.4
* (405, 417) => 21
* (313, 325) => 22.5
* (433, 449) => 22.6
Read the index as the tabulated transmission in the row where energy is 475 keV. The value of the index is 23.6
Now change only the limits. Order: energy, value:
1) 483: 23.8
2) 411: 21.1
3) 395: 20.9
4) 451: 22.3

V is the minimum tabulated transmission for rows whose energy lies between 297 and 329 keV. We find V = 20.8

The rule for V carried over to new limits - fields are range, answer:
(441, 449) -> 22.5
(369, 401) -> 20.2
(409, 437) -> 19.9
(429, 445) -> 21.6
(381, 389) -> 21.3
